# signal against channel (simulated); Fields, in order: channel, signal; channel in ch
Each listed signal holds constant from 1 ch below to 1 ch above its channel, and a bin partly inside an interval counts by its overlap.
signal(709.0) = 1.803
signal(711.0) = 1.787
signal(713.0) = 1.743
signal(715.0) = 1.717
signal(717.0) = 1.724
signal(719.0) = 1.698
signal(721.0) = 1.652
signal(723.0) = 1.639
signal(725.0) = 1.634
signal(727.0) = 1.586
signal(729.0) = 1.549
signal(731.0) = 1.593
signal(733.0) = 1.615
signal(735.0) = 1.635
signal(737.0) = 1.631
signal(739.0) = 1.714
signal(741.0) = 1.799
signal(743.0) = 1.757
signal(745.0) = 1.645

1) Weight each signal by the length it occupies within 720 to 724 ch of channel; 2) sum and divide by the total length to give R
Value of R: 1.65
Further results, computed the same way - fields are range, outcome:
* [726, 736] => 1.6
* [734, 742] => 1.69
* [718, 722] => 1.67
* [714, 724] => 1.69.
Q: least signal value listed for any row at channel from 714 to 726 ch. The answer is 1.634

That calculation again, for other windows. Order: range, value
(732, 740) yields 1.615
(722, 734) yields 1.549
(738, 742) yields 1.714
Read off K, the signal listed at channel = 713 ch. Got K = 1.743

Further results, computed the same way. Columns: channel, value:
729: 1.549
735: 1.635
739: 1.714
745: 1.645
